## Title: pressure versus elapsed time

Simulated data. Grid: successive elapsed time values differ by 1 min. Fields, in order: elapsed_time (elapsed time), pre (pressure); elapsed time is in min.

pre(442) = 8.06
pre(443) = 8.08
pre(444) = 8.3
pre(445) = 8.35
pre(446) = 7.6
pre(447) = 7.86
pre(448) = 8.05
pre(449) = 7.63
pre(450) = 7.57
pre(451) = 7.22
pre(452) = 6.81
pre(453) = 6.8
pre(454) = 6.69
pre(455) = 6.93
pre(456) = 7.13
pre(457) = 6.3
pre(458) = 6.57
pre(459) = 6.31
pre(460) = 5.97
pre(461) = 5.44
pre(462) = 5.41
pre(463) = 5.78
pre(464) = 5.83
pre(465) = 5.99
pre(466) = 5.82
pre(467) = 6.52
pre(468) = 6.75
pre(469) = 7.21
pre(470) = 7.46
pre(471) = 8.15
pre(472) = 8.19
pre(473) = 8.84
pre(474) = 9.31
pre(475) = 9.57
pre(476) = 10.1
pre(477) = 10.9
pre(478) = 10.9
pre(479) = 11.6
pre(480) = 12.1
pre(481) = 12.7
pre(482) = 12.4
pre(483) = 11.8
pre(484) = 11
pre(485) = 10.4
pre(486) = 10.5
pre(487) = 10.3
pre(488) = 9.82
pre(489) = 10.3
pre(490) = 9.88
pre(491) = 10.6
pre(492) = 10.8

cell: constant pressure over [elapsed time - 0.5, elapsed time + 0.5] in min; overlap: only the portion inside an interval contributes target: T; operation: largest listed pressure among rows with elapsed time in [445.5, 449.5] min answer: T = 8.05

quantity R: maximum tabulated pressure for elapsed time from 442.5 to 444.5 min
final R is 8.3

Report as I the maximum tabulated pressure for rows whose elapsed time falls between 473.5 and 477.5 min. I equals 10.9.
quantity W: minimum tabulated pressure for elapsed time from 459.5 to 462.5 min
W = 5.41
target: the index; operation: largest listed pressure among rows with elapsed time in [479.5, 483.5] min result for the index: 12.7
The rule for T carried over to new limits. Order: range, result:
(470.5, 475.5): 9.57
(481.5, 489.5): 12.4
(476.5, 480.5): 12.1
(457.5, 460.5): 6.57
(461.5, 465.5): 5.99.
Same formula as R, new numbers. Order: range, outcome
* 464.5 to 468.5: 6.75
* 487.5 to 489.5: 10.3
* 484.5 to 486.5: 10.5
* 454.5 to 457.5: 7.13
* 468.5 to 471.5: 8.15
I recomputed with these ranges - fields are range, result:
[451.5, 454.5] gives 6.81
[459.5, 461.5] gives 5.97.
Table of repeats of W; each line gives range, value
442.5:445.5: 8.08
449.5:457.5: 6.3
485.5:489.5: 9.82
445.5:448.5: 7.6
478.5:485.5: 10.4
